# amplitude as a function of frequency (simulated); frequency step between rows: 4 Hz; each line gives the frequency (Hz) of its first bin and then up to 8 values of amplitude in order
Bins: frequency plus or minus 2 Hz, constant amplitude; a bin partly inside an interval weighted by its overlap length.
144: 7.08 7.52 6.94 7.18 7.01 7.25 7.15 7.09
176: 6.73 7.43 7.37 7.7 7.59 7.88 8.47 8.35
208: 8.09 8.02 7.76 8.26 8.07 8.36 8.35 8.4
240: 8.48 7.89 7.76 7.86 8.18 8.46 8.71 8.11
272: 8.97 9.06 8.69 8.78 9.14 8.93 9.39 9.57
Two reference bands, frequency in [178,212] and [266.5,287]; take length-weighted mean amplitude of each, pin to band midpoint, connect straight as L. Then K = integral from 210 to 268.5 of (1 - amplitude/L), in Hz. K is 1.2 Hz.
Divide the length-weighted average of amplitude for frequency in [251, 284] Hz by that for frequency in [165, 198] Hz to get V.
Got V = 1.2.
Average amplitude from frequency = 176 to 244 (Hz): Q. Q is 7.99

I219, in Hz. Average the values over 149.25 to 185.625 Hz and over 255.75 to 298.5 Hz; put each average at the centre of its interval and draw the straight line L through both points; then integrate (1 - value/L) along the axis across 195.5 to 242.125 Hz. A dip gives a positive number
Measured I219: -1.8 Hz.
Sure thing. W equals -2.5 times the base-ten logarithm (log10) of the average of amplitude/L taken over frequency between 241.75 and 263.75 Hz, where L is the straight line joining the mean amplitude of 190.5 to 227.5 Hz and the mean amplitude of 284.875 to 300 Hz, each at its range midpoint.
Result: 0.07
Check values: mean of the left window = 8.07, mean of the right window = 9.18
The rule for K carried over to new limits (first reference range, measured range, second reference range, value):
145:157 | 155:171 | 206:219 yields 0.5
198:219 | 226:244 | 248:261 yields -0.5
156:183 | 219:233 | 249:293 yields -0.5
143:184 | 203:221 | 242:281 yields -0.8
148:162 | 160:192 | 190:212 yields 1.3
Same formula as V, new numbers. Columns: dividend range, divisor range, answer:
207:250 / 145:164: 1.13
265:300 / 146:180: 1.25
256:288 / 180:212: 1.10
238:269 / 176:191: 1.11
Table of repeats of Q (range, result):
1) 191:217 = 8.05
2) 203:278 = 8.27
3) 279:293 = 8.9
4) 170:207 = 7.64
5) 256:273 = 8.49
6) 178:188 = 7.46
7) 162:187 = 7.19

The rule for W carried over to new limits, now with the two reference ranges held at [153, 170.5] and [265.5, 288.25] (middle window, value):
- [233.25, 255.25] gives 0.027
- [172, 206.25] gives -0.019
